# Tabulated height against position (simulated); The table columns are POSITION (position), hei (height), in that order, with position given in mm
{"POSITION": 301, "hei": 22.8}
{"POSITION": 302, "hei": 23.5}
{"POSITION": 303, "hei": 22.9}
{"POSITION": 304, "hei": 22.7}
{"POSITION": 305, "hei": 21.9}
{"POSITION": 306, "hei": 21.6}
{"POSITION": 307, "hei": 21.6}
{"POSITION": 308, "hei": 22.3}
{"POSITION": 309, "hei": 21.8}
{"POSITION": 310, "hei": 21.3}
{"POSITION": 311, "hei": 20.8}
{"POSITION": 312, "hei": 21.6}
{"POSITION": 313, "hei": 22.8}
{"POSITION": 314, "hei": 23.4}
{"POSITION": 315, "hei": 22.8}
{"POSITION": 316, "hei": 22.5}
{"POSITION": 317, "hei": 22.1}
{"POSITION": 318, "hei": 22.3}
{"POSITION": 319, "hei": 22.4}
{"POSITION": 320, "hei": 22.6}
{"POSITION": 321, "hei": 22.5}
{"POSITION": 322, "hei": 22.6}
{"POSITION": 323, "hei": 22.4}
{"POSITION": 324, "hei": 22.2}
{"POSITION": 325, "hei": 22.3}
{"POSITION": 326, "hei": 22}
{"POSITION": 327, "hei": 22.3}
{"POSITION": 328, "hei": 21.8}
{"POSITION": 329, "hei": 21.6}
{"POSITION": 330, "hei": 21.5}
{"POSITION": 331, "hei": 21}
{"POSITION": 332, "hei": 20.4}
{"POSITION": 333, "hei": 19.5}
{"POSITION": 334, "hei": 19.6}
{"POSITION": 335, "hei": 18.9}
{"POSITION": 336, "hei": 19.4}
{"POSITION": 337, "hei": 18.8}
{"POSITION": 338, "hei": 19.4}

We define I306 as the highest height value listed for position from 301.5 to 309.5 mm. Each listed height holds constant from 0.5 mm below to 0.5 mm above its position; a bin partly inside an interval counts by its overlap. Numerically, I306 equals 23.5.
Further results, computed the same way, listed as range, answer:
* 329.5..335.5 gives 21.5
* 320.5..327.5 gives 22.6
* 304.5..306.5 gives 21.9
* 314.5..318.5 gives 22.8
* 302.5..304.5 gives 22.9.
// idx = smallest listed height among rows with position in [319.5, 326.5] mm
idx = 22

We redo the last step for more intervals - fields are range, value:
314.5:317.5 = 22.1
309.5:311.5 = 20.8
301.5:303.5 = 22.9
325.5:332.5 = 20.4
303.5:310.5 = 21.3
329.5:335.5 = 18.9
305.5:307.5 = 21.6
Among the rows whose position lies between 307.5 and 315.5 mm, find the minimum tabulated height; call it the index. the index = 20.8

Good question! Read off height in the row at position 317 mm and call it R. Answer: 22.1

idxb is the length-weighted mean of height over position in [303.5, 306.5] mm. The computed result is 22.1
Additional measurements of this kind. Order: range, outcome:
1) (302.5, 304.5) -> 22.8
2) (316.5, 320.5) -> 22.4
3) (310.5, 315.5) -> 22.3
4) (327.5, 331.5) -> 21.5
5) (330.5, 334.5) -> 20.1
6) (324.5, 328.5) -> 22.1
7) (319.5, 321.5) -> 22.6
